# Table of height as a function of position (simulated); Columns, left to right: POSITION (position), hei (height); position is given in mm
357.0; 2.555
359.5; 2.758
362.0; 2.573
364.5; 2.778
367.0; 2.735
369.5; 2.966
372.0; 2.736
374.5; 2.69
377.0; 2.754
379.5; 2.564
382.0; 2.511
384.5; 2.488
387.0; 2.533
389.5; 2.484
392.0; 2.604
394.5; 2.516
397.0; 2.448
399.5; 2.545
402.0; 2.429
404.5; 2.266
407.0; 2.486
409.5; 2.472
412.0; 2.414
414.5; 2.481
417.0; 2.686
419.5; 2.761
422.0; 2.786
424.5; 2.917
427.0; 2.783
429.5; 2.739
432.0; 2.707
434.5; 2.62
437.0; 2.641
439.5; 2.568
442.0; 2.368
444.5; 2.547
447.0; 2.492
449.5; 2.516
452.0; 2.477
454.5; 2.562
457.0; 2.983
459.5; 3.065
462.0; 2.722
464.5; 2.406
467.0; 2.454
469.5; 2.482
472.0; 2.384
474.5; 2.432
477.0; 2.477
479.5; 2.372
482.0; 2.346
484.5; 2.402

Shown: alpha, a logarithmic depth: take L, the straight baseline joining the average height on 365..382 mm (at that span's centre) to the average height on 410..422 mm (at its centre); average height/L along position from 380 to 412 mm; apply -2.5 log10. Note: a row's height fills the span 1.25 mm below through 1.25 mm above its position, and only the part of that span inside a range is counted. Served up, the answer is 0.08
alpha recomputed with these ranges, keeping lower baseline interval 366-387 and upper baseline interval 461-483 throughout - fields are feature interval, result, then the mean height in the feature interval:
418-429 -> -0.098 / 2.8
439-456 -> -0.001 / 2.51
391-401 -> 0.043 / 2.52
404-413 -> 0.076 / 2.42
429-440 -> -0.049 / 2.66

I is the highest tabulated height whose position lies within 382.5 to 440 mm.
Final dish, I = 2.917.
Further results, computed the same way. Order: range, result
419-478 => 3.065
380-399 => 2.604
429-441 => 2.739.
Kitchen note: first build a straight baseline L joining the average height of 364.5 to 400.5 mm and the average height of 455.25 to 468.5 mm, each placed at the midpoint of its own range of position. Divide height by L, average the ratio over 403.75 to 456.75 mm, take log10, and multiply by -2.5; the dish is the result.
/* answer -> 0.03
